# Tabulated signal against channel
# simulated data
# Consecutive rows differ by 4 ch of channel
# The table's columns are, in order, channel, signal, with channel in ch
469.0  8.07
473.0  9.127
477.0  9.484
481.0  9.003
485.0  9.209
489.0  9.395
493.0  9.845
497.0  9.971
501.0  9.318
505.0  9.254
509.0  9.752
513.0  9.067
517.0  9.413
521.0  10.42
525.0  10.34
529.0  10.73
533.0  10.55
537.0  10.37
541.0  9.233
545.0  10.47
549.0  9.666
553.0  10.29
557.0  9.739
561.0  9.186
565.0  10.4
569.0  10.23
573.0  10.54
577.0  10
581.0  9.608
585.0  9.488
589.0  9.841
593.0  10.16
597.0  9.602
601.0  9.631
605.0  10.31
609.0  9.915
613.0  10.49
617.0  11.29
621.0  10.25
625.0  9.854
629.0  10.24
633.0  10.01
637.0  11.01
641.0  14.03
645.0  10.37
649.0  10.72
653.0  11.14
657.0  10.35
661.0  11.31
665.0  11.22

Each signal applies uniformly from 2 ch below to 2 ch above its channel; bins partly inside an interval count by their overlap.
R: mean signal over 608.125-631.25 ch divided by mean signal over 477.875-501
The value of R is 1.09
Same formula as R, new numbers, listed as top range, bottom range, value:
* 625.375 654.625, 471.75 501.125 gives 1.17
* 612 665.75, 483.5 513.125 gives 1.14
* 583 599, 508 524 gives 1.01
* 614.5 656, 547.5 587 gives 1.10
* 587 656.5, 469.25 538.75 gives 1.09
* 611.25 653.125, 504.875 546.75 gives 1.09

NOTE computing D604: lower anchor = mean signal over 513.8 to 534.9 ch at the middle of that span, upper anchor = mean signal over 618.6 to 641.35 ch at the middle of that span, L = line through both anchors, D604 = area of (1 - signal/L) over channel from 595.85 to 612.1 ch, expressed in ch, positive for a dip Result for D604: 1.0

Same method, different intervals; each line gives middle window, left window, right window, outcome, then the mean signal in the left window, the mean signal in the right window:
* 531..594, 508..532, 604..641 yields 1.5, 9.99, 10.6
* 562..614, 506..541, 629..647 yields 3.4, 10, 11.2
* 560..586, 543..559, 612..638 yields 0.5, 10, 10.4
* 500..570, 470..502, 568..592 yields -1.7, 9.38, 9.95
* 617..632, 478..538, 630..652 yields 1.0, 9.76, 11.2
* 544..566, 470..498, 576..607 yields -0.6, 9.37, 9.82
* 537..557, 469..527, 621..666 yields 0.0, 9.49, 10.9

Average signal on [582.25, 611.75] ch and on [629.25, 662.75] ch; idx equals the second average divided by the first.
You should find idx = 1.1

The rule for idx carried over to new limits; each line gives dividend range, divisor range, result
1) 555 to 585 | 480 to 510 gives 1.05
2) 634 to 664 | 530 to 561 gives 1.12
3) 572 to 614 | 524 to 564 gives 0.99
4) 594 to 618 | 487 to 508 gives 1.06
